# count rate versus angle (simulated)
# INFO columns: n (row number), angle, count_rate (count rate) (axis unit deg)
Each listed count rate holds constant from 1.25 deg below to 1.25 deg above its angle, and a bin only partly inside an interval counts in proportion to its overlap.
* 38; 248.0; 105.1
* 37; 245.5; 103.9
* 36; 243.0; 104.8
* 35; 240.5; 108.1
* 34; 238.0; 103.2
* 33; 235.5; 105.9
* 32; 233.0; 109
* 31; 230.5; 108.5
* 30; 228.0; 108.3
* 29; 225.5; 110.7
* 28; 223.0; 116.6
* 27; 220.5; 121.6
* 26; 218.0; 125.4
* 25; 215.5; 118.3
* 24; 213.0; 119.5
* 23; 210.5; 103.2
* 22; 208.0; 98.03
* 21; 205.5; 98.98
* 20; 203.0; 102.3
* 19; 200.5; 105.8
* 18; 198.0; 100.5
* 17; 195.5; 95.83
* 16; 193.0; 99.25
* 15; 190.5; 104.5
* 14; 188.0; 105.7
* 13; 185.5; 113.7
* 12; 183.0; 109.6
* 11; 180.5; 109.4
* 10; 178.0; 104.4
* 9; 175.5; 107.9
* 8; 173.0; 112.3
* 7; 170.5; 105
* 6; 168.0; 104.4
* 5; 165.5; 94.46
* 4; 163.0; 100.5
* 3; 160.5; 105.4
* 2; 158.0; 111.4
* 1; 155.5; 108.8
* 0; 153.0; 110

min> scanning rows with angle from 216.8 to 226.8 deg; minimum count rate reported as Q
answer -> 110.7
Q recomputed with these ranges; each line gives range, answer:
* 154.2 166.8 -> 94.46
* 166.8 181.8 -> 104.4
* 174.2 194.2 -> 99.25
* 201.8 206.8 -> 98.98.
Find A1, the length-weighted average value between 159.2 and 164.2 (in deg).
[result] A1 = 103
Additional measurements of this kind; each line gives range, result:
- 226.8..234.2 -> 109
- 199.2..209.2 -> 101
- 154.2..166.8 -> 104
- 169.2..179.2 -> 107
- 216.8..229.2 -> 117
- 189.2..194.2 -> 102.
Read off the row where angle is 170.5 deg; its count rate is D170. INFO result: 105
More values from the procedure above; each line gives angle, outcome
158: 111.4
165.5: 94.46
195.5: 95.83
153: 110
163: 100.5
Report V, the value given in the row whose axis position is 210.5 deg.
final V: 103.2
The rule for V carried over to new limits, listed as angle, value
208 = 98.03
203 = 102.3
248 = 105.1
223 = 116.6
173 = 112.3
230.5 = 108.5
